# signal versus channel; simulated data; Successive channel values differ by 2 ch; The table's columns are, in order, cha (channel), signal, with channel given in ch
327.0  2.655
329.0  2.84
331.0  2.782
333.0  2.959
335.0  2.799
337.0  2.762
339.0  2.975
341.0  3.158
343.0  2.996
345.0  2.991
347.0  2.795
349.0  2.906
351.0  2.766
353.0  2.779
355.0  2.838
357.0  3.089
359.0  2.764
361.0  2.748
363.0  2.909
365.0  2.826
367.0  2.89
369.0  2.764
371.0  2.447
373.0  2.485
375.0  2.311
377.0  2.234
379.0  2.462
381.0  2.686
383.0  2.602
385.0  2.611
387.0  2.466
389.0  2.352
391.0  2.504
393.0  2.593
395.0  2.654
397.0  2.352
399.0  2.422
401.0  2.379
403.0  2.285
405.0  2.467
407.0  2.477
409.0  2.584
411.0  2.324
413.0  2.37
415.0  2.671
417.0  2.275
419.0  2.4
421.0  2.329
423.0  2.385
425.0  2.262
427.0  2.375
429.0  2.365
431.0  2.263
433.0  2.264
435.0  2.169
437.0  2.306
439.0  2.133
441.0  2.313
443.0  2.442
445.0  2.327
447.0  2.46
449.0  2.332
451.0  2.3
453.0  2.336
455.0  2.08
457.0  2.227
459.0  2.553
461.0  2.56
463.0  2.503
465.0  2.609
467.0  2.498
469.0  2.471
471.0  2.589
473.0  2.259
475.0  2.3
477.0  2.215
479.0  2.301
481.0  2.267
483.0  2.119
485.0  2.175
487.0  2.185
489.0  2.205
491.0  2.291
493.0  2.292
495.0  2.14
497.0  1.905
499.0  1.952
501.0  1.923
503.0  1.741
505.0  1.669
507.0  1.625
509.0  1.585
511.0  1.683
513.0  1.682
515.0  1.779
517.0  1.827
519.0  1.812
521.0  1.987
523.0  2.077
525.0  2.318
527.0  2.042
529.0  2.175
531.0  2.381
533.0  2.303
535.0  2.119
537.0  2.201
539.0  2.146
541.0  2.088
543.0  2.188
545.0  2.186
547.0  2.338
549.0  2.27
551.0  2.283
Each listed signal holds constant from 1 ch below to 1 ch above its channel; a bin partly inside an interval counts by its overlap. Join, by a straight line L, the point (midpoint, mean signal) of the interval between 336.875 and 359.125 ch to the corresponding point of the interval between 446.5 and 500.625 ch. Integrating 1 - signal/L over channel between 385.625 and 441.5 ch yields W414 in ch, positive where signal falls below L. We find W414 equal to 4.41 ch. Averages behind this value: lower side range 2.91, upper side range 2.3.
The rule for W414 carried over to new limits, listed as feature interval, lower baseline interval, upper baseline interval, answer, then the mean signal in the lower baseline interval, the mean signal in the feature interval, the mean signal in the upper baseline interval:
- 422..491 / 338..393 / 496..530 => -4.4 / 2.71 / 2.33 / 1.87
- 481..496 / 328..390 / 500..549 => -0.3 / 2.74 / 2.21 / 2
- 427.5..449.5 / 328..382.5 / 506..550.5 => 1.0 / 2.77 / 2.31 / 2.04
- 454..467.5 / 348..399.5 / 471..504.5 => -1.0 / 2.64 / 2.43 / 2.15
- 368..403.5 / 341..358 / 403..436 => 2.0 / 2.91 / 2.48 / 2.37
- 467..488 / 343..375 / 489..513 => -2.6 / 2.79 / 2.3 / 1.9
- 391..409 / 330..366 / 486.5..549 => 1.1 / 2.88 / 2.46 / 2.03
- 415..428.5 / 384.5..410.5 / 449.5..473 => 0.5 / 2.47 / 2.36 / 2.42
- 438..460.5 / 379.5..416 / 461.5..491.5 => 0.6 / 2.49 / 2.32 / 2.34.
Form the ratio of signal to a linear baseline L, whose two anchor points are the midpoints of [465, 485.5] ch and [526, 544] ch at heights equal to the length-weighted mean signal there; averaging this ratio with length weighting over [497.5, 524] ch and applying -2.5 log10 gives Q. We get 0.24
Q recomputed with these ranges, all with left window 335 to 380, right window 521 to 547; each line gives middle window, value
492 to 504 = 0.16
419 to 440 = 0.11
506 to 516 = 0.33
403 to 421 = 0.07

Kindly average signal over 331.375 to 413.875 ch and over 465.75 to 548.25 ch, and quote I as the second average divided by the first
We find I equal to 0.79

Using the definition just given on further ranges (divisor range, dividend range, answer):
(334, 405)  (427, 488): 0.87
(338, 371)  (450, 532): 0.74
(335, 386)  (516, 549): 0.78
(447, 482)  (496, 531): 0.79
